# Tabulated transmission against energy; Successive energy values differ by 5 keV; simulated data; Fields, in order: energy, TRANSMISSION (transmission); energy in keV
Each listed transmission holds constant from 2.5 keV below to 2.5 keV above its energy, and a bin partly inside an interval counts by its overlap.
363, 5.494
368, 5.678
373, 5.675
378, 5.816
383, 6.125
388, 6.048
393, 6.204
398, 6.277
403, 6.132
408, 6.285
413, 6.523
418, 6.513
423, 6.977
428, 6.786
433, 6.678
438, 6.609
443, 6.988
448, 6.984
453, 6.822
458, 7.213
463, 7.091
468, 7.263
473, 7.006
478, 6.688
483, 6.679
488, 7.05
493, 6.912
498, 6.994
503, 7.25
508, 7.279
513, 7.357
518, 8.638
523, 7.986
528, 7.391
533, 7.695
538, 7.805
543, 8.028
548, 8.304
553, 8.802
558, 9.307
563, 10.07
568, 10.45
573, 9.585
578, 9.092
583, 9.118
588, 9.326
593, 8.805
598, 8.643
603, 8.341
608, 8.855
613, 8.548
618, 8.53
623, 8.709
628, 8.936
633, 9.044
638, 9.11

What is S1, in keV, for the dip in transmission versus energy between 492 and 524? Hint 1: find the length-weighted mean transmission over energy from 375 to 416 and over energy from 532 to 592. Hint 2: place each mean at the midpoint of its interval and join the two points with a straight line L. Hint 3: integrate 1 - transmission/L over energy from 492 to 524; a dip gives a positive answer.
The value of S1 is 2.4 keV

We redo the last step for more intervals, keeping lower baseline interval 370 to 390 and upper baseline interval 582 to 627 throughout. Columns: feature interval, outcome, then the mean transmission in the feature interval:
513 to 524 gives -0.68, 8.14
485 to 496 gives 0.51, 6.97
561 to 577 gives -3.16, 9.95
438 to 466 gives -0.69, 6.99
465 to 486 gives 0.59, 6.92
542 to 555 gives -0.57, 8.4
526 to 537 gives 0.35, 7.59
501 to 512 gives 0.35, 7.28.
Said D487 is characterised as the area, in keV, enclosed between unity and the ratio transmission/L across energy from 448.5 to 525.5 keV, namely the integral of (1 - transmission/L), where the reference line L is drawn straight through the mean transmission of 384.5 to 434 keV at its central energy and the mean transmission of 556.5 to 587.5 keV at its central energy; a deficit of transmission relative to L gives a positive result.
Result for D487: 7.0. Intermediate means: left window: 6.43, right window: 9.6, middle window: 7.21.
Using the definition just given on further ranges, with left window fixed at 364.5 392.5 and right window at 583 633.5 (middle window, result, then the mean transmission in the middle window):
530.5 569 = -3.29 keV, 8.74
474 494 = 1.03 keV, 6.84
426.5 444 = -0.40 keV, 6.74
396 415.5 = -0.26 keV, 6.3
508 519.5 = -0.30 keV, 7.79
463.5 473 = -0.20 keV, 7.16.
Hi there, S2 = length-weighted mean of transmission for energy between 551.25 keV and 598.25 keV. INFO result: 9.36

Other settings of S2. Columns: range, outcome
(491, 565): 7.98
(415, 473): 6.9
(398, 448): 6.61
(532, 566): 8.64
